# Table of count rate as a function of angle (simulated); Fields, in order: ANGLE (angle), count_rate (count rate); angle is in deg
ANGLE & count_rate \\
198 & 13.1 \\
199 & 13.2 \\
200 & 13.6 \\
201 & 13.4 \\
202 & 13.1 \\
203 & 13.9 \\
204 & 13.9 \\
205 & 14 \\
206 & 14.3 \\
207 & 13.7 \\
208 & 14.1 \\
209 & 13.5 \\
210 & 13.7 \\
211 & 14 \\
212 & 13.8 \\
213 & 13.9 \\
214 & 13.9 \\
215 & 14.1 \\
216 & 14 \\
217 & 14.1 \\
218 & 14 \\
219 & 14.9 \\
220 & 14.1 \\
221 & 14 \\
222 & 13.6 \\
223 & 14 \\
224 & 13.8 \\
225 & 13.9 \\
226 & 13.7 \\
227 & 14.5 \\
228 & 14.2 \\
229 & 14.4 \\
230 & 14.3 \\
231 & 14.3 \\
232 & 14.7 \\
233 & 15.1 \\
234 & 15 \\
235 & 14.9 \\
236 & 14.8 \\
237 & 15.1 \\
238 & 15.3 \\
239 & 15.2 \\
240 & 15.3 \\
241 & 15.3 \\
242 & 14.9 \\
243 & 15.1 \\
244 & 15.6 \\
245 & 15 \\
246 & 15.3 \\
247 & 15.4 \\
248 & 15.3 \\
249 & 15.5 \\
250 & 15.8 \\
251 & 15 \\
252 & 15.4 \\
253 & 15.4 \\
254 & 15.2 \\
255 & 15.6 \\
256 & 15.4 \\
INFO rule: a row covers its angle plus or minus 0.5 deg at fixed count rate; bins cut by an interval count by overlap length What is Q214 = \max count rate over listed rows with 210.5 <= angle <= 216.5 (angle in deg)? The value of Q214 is 14.1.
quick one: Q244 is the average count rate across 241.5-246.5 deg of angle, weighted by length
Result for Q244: 15.2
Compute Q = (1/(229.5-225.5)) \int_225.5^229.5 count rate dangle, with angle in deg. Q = 14.2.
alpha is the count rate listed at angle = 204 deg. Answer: 13.9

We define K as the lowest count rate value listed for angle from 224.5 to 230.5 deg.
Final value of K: 13.7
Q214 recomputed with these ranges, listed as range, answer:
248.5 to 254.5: 15.8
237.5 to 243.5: 15.3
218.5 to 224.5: 14.9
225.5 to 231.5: 14.5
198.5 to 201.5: 13.6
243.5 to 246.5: 15.6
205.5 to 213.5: 14.3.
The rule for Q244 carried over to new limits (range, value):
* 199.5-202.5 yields 13.4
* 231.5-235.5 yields 14.9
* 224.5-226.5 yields 13.8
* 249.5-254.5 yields 15.4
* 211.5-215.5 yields 13.9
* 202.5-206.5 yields 14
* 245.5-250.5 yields 15.5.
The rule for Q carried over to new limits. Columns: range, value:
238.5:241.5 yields 15.3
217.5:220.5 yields 14.3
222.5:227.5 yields 14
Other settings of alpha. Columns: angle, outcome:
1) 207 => 13.7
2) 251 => 15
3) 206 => 14.3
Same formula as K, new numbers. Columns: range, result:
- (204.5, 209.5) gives 13.5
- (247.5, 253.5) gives 15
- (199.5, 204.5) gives 13.1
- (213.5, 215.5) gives 13.9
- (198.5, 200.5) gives 13.2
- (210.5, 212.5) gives 13.8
